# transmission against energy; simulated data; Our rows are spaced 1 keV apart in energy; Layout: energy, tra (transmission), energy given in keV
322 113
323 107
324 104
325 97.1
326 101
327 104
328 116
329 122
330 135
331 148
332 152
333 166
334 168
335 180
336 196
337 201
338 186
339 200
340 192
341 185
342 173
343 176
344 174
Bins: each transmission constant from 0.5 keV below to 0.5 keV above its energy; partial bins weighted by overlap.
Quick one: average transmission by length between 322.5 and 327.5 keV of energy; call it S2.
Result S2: 103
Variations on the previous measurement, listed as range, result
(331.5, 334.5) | 162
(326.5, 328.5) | 110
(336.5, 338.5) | 194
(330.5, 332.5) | 150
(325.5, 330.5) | 116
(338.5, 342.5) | 188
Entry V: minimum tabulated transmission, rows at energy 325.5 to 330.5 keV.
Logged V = 101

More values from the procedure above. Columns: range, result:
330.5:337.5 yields 148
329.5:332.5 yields 135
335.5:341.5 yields 185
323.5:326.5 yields 97.1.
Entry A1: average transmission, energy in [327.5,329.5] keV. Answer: 119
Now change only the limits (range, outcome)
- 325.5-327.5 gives 102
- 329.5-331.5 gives 142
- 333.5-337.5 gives 186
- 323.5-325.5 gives 101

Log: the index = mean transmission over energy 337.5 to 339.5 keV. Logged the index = 193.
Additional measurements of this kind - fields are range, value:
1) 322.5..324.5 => 106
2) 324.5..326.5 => 99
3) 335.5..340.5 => 195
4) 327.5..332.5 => 135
